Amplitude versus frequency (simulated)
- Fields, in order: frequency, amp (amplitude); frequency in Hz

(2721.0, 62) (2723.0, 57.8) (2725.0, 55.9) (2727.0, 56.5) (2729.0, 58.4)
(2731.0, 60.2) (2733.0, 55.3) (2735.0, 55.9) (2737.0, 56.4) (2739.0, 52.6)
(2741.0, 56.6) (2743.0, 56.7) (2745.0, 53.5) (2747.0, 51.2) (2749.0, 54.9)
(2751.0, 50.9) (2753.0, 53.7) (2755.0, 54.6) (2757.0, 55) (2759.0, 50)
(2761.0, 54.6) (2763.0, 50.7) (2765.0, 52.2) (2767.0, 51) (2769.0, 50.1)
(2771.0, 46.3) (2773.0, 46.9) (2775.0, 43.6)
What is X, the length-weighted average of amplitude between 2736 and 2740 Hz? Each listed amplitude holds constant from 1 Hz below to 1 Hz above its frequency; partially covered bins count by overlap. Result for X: 54.5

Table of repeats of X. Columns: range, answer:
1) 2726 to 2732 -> 58.4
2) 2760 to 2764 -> 52.7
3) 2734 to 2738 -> 56.1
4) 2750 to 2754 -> 52.3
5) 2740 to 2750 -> 54.6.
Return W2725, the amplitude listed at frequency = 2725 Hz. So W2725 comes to 55.9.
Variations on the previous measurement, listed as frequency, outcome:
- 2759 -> 50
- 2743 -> 56.7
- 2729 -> 58.4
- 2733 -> 55.3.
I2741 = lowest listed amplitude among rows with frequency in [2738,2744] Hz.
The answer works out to 52.6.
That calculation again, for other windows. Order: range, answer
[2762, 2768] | 50.7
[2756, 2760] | 50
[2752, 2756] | 53.7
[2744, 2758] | 50.9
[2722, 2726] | 55.9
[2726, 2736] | 55.3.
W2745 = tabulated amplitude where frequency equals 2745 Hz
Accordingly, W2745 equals 53.5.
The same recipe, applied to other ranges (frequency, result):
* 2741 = 56.6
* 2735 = 55.9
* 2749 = 54.9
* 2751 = 50.9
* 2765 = 52.2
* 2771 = 46.3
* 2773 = 46.9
